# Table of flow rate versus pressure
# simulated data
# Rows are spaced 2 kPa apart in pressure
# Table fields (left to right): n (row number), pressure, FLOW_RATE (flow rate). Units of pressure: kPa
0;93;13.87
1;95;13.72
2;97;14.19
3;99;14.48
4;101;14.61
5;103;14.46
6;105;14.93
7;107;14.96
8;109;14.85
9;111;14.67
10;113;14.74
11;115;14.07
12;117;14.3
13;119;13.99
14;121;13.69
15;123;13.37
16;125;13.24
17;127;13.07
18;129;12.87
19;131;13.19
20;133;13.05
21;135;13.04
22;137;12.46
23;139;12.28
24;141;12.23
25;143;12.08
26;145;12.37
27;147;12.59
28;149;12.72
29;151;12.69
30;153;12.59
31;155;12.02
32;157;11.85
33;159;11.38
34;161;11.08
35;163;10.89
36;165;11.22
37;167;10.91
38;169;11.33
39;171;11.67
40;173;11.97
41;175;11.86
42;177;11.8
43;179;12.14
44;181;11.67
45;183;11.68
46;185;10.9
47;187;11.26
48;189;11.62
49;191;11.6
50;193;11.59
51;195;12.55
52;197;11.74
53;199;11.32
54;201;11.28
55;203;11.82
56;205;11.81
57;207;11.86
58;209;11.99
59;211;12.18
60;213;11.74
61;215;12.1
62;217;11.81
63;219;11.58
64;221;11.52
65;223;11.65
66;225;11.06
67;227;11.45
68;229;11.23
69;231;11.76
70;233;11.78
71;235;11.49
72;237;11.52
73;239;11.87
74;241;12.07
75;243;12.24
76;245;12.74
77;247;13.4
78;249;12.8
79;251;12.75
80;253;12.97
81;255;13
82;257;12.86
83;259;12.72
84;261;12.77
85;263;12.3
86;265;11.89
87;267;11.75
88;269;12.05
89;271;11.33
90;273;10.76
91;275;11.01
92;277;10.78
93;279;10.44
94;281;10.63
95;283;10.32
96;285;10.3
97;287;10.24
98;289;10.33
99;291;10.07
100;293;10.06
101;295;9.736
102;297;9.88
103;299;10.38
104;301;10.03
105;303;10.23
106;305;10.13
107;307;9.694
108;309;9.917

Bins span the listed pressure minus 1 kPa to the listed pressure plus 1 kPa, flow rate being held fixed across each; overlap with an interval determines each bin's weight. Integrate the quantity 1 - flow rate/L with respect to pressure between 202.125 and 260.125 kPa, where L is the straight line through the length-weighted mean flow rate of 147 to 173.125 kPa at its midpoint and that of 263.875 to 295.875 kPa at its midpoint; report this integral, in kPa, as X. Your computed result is -4.8 kPa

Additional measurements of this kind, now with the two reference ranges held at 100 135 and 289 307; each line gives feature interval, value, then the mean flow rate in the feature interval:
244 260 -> -2.7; 12.9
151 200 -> 4.2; 11.6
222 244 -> -0.4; 11.6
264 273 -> -0.8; 11.6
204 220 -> 0.1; 11.9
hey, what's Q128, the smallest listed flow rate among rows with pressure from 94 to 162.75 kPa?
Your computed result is 11.08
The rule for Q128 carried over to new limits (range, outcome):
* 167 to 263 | 10.9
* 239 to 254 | 11.87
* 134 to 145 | 12.08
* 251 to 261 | 12.72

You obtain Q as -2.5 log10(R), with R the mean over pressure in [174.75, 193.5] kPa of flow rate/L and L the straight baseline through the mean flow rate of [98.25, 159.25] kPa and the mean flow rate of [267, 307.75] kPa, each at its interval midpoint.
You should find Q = 0.07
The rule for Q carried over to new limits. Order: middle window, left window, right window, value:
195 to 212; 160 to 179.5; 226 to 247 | -0.01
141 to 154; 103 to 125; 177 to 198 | 0.05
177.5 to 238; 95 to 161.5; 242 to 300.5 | 0.06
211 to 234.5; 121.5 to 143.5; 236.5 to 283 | 0.06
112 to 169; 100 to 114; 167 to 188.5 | 0.05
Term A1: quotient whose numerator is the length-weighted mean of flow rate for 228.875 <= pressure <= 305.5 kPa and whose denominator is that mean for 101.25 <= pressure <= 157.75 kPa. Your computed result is 0.86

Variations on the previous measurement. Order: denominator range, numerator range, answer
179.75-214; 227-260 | 1.05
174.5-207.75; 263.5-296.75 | 0.92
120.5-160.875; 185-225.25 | 0.93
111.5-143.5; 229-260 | 0.93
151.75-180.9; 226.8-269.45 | 1.05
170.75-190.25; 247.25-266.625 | 1.09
